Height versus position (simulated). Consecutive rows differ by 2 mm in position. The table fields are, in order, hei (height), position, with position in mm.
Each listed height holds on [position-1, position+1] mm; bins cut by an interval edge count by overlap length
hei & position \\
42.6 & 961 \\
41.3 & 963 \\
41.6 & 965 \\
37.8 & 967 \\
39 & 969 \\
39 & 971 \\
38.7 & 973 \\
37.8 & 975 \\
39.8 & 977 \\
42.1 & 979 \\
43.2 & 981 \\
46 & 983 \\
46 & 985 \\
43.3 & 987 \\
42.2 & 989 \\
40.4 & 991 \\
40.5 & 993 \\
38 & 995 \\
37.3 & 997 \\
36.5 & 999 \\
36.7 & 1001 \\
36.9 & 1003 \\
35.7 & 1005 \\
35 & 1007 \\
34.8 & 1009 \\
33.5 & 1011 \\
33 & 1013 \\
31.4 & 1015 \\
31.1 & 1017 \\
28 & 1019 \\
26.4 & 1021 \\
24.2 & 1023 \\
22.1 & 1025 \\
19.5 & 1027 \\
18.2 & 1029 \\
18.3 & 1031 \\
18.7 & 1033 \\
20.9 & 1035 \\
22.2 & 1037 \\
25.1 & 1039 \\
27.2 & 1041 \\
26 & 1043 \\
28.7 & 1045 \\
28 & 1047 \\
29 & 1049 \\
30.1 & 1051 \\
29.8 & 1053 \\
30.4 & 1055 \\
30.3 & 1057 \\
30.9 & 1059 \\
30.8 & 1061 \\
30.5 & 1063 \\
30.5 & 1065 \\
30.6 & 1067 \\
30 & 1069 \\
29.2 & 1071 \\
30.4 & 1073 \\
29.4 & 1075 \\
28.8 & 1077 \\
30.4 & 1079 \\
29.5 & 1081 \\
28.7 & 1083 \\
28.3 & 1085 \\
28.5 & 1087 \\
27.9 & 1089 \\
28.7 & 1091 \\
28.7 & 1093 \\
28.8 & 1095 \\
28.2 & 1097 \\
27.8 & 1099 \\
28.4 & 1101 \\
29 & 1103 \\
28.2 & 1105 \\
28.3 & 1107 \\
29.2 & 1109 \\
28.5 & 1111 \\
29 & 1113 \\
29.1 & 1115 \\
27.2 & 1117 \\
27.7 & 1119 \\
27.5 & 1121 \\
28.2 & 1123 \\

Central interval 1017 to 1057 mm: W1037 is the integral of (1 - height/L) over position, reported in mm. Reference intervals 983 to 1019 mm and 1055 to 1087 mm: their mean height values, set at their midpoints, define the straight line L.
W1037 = 9.7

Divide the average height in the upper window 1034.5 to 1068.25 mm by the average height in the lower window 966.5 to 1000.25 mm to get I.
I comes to 0.7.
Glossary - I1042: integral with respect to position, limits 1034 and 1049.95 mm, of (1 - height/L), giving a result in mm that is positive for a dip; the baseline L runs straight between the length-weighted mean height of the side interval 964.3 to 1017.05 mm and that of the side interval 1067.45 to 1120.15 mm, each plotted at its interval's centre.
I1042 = 3.7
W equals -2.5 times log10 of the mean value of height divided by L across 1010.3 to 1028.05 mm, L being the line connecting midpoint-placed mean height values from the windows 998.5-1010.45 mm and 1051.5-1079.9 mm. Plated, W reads 0.24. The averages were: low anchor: 35.8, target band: 27.6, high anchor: 30.1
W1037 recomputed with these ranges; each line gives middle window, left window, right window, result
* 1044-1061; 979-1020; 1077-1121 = 1.58 mm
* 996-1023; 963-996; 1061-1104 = 3.16 mm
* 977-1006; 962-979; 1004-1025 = -3.99 mm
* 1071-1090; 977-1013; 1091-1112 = 0.94 mm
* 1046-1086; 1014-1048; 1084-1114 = -4.91 mm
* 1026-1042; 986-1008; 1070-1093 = 6.06 mm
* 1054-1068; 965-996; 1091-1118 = 0.97 mm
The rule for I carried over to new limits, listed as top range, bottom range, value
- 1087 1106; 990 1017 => 0.79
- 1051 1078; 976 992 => 0.70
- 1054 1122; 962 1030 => 0.81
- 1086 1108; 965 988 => 0.69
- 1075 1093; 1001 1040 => 1.06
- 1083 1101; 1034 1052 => 1.08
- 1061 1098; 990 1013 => 0.80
